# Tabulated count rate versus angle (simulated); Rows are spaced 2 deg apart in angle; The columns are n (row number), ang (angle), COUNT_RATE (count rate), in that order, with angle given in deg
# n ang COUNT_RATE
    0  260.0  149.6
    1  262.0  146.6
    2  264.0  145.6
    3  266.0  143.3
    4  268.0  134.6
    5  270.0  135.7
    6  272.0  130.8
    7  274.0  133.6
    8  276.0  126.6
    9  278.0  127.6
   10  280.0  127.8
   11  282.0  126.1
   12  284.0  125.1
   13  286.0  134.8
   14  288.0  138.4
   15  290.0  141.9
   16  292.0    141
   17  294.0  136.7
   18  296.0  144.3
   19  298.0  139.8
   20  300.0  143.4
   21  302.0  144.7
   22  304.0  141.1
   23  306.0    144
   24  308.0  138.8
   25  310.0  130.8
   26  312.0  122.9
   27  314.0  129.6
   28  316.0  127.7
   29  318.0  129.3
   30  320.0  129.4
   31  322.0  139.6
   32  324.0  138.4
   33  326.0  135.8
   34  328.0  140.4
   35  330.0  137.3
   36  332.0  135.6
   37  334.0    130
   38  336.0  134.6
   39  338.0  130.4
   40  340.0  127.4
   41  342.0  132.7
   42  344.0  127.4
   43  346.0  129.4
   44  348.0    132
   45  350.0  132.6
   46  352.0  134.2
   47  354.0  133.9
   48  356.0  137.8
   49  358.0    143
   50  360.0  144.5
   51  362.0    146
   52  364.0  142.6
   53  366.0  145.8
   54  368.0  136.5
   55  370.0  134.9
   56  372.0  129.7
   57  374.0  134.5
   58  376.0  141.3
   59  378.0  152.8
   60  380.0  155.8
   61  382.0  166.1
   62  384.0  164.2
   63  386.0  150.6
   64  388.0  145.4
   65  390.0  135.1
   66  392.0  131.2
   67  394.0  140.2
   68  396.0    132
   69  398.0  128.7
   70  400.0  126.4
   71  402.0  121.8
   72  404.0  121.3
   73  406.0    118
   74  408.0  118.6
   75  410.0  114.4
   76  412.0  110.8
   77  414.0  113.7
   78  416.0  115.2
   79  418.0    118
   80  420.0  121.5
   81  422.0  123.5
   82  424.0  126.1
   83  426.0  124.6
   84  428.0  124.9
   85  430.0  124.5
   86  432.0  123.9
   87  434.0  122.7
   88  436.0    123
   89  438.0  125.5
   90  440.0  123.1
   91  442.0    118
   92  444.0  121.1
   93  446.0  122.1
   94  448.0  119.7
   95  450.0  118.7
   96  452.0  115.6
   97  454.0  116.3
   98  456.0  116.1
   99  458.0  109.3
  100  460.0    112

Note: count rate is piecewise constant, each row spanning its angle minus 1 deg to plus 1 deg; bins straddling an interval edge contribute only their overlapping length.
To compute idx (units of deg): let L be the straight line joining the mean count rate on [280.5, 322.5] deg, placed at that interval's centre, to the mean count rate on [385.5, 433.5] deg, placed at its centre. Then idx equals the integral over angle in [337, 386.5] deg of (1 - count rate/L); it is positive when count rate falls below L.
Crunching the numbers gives -4.0 deg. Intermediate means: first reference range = 136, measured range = 140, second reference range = 125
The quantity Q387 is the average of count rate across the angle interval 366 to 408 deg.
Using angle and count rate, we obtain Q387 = 138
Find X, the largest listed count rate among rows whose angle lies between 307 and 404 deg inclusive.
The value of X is 166.1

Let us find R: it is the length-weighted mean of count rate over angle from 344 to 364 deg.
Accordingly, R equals 137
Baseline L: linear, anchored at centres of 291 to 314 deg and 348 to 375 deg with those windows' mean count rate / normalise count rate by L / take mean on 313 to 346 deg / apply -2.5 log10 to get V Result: 0.04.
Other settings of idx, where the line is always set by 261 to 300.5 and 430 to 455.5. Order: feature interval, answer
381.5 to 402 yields -2.4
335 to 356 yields -0.3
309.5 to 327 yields 0.1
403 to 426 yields 0.9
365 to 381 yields -1.8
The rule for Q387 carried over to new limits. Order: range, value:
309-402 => 137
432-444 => 122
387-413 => 126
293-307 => 142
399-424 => 119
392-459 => 121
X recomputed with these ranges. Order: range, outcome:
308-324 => 139.6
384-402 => 164.2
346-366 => 146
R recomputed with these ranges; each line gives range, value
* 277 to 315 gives 136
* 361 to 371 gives 141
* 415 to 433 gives 122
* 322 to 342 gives 135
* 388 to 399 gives 135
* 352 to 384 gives 143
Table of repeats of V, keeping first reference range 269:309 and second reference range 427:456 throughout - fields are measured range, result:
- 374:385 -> -0.21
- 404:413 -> 0.08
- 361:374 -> -0.08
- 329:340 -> -0.01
